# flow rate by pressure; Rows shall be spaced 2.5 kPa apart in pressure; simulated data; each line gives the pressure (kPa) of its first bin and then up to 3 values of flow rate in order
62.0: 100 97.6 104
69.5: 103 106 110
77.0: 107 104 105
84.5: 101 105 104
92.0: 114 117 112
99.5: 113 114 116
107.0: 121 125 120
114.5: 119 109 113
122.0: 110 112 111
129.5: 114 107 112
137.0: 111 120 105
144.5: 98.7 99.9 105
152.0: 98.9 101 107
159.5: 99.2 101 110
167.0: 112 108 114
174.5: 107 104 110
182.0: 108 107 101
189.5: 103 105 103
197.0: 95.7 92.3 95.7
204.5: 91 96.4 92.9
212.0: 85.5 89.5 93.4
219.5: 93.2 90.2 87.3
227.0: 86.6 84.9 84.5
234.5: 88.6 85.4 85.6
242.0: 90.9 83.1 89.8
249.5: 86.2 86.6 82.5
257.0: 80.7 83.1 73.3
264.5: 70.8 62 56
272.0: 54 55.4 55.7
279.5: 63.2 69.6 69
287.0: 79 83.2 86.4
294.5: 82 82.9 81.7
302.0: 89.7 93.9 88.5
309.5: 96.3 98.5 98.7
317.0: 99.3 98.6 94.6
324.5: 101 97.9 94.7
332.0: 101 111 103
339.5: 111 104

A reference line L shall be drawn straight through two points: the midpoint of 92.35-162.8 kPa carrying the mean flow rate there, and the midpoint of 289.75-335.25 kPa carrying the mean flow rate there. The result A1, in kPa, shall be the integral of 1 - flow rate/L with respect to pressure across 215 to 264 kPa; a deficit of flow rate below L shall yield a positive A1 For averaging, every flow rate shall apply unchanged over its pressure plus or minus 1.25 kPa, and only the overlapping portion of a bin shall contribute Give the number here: 7.09 kPa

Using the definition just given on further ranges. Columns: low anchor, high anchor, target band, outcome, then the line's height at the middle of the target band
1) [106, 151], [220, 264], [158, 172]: -0.50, 103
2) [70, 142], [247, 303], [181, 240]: -3.21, 88.7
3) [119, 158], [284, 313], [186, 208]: 0.40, 99.9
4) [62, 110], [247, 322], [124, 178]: -4.19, 99.4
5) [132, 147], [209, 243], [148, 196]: -2.23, 101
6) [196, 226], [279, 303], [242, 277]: 4.26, 84.1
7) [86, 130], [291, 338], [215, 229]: 1.83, 103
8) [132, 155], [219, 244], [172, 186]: -1.31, 98.5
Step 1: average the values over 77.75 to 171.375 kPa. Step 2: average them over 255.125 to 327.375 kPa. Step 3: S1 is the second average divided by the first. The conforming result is 0.7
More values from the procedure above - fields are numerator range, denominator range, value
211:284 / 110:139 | 0.70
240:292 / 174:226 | 0.76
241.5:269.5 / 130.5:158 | 0.75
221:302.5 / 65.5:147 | 0.71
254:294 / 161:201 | 0.67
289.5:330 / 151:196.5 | 0.88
